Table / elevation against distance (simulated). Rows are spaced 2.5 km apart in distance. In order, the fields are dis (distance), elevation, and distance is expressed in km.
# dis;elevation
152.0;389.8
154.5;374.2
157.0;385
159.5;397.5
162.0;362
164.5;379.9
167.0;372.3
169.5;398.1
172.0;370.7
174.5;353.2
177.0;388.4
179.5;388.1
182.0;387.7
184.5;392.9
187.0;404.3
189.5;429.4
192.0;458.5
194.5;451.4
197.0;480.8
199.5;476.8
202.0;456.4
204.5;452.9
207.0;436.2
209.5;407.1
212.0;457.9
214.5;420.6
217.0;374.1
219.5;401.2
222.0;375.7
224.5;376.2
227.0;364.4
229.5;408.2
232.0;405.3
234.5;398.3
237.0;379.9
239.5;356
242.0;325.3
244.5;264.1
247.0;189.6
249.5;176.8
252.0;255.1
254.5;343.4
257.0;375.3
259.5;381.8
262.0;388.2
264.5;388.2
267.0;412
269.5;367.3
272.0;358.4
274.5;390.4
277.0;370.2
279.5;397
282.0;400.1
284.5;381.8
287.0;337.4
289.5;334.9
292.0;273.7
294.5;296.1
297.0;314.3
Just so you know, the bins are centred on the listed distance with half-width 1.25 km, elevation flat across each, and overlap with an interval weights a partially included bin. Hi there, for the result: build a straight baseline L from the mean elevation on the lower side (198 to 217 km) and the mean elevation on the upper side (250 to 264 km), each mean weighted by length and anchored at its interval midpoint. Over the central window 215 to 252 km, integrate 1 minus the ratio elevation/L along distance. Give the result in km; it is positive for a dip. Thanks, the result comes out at 4.7 km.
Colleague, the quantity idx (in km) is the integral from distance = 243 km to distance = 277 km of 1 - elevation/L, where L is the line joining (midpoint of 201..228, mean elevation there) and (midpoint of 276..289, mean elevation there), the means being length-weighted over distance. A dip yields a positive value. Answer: 4.8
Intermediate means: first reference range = 411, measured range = 331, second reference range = 375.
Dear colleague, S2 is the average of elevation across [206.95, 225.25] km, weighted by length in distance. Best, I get 405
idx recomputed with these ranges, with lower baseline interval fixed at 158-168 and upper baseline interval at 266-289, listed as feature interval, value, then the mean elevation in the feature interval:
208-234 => -1.5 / 399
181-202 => -3.3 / 437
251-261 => 0.9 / 342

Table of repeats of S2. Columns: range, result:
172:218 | 422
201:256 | 364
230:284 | 350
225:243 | 377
